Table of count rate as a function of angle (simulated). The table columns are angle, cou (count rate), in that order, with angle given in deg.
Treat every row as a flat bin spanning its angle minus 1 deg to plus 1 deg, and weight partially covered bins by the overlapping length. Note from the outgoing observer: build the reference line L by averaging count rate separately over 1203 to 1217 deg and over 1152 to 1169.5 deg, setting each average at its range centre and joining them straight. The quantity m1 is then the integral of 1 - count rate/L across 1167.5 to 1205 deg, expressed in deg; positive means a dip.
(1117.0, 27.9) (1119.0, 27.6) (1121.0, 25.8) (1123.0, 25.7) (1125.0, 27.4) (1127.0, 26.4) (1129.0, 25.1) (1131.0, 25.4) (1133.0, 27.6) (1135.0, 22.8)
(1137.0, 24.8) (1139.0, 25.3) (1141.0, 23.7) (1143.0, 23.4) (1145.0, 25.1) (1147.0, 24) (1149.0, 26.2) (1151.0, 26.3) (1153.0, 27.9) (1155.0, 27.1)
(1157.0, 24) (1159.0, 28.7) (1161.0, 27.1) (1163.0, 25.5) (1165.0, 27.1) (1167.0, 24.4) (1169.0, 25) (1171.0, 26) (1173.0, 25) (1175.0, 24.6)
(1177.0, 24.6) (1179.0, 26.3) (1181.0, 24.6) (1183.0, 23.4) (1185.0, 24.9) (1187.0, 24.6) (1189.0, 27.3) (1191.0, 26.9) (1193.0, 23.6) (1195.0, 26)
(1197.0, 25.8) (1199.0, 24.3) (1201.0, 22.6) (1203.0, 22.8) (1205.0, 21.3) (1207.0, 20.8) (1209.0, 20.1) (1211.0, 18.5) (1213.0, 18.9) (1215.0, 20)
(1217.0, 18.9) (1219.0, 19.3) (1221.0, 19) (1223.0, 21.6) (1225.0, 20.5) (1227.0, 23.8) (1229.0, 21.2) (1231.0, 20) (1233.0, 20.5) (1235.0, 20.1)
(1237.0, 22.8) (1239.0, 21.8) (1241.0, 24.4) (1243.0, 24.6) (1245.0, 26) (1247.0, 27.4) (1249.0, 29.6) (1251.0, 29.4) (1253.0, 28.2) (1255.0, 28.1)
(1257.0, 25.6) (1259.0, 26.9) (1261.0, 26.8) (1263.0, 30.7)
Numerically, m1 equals -2.9 deg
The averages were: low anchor 26.3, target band 24.8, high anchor 20.1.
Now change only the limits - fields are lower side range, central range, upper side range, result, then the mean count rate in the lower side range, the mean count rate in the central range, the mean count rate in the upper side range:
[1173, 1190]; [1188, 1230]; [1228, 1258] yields 4.7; 25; 22.1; 24.6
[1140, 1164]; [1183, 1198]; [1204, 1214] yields -2.5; 25.8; 25.4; 19.9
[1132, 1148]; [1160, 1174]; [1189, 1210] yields -0.9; 24.6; 25.7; 23.6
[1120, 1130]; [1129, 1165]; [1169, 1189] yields 0.0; 26.1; 25.6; 25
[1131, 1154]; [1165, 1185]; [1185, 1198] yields 0.4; 25.2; 25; 25.6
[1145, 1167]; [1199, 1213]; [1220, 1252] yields 1.9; 26.2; 21.1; 23.3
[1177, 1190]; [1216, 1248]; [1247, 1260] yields 6.0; 25.1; 22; 27.9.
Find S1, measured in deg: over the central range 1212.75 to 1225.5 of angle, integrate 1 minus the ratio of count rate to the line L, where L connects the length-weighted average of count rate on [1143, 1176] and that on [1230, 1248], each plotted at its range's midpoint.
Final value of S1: 2.1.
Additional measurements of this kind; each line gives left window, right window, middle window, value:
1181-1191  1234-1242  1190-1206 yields 0.2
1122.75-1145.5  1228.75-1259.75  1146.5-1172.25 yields -1.0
